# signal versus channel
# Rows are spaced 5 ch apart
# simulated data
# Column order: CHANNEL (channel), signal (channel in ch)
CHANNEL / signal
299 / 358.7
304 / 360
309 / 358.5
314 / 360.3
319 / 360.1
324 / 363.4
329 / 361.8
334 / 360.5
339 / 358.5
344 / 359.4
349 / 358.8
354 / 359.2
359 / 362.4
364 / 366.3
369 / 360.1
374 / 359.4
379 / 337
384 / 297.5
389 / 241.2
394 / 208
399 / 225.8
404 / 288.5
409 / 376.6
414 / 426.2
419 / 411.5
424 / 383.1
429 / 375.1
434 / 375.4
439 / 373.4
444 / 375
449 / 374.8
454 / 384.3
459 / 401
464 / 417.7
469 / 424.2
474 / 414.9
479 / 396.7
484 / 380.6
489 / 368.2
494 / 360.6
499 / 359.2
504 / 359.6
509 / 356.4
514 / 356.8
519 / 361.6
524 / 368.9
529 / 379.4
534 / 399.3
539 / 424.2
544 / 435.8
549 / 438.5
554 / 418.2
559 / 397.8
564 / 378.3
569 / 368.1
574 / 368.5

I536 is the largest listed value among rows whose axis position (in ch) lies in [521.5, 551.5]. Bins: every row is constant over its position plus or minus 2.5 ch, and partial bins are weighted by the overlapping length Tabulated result 438.5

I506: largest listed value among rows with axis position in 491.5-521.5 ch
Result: 361.6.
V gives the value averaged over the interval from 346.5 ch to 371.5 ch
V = 361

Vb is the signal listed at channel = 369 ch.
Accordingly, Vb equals 360.1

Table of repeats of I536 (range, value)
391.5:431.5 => 426.2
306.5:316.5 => 360.3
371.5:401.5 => 359.4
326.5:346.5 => 361.8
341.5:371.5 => 366.3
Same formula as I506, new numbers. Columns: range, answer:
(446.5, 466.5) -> 417.7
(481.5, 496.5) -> 380.6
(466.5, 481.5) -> 424.2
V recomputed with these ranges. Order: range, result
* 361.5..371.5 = 363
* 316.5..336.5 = 361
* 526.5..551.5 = 415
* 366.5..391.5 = 319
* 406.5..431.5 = 394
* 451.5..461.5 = 393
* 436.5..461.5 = 382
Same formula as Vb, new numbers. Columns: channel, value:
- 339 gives 358.5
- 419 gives 411.5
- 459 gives 401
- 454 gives 384.3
